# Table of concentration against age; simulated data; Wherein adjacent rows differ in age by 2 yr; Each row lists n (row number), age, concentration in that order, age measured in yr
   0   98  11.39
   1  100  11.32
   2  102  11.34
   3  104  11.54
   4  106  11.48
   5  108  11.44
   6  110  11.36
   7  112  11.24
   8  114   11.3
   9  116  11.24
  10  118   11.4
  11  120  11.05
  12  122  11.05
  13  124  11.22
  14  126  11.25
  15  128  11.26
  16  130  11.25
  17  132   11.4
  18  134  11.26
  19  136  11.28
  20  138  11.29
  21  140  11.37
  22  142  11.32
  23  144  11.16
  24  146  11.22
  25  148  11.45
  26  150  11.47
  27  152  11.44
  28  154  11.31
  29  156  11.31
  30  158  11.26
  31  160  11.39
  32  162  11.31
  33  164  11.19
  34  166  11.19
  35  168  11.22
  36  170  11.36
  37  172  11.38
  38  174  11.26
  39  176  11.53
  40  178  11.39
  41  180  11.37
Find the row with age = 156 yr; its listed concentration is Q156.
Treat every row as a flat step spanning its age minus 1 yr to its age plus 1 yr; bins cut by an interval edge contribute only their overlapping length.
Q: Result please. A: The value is 11.31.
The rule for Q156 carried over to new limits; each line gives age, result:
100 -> 11.32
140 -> 11.37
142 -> 11.32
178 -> 11.39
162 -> 11.31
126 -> 11.25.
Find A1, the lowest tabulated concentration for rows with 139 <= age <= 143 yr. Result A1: 11.32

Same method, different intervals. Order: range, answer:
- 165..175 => 11.19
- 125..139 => 11.25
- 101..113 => 11.24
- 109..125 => 11.05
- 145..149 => 11.22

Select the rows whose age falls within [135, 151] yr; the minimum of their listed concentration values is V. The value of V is 11.16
